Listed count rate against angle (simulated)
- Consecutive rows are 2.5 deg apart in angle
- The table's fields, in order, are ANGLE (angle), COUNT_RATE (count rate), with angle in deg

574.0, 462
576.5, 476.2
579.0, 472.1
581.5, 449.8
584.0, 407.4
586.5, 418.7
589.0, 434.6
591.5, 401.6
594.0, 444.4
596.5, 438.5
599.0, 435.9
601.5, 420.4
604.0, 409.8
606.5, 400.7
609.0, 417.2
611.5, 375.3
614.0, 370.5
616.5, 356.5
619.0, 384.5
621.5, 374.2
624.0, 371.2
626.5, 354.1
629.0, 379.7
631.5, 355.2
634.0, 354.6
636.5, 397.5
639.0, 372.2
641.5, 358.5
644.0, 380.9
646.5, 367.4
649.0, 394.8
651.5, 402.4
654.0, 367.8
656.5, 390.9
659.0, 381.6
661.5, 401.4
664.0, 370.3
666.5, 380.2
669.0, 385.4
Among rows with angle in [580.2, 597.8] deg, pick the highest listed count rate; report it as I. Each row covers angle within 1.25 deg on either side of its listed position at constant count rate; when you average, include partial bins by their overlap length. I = 449.8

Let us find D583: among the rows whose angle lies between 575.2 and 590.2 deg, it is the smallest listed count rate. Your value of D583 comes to 407.4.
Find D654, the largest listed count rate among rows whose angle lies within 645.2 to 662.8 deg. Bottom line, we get 402.4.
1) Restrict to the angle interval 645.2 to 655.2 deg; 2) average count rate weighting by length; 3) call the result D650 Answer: 383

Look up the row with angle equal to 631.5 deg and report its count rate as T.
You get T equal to 355.2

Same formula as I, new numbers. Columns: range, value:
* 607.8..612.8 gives 417.2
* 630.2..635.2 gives 355.2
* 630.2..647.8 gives 397.5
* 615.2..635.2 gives 384.5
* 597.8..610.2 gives 435.9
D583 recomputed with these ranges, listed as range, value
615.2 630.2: 354.1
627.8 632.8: 355.2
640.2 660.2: 358.5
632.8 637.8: 354.6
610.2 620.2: 356.5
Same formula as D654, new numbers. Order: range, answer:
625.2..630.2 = 379.7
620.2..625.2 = 374.2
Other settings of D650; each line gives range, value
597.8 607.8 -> 417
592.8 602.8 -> 435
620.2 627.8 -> 367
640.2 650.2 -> 375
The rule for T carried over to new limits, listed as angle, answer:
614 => 370.5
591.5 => 401.6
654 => 367.8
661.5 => 401.4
